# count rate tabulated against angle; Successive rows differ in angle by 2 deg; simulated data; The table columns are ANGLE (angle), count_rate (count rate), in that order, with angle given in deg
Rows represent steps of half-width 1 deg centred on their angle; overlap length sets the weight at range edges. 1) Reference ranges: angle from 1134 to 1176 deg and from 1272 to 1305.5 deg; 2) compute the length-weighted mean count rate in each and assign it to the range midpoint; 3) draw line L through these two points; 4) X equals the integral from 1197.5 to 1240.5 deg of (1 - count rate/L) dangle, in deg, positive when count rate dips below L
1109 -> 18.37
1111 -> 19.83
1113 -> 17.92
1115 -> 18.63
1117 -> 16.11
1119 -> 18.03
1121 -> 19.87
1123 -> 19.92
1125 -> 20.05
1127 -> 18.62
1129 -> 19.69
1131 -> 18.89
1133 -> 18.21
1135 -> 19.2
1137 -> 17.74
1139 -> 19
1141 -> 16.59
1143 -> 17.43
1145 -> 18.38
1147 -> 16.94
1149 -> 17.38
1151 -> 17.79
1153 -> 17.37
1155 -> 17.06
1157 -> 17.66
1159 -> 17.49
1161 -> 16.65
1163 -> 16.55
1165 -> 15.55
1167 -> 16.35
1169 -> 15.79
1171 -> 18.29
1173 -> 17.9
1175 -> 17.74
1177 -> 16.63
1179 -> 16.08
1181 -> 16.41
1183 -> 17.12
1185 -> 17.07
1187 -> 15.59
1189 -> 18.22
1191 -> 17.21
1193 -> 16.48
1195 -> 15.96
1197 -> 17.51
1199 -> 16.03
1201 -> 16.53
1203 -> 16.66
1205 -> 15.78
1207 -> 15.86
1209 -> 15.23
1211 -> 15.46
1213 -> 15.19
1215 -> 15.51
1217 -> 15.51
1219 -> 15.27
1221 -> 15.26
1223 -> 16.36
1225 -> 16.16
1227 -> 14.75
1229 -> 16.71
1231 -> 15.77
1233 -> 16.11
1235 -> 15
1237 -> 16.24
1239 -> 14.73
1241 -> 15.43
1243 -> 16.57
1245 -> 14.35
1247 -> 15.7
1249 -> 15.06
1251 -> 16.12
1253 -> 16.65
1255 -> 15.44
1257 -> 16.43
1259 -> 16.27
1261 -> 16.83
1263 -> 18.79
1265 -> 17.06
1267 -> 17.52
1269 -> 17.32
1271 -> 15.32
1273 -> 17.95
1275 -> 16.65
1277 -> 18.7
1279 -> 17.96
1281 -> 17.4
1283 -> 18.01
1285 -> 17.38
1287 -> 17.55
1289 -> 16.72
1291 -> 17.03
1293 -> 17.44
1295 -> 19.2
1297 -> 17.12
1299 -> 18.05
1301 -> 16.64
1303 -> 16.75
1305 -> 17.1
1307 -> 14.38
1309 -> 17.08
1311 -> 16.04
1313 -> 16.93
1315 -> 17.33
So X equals 4.2 deg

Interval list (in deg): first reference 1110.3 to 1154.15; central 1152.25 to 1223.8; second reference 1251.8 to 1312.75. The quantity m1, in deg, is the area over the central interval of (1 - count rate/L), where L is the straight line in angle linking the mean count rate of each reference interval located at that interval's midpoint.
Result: 5.58 deg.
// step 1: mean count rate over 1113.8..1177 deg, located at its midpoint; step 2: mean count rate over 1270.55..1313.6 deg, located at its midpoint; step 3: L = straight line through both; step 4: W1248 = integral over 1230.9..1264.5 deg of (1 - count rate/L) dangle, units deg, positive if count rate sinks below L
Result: 2.7 deg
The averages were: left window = 17.8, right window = 17.2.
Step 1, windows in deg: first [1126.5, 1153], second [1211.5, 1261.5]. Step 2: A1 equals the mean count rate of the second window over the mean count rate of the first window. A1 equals 0.87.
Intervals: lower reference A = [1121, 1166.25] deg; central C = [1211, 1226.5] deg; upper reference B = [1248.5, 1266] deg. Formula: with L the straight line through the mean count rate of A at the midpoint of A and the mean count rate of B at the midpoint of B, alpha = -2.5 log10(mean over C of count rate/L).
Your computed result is 0.10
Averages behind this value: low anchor 18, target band 15.6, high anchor 16.6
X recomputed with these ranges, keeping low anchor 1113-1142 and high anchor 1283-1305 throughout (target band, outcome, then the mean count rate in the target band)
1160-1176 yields 1.3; 16.9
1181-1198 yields 1.2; 16.9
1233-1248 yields 1.9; 15.5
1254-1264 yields 0.5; 16.8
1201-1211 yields 1.2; 15.9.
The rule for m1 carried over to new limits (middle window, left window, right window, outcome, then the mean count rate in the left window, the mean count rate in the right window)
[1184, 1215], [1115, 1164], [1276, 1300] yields 2.80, 18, 17.7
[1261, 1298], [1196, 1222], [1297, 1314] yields -2.38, 15.8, 16.7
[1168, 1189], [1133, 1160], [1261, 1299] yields 0.88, 17.7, 17.5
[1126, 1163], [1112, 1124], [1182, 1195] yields -0.04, 18.4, 16.9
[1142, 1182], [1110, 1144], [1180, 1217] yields 0.89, 18.6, 16.3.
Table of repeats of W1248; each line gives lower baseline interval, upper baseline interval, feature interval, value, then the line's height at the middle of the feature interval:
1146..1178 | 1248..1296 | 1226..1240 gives 1.2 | 17.1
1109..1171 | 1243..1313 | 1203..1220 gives 1.8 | 17.4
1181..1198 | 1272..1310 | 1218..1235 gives 1.3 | 17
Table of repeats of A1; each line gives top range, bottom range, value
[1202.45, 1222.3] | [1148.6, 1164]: 0.90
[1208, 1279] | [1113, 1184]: 0.91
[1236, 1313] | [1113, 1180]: 0.94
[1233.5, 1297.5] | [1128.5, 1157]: 0.93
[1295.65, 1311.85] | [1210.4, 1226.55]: 1.07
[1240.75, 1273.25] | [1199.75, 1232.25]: 1.04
